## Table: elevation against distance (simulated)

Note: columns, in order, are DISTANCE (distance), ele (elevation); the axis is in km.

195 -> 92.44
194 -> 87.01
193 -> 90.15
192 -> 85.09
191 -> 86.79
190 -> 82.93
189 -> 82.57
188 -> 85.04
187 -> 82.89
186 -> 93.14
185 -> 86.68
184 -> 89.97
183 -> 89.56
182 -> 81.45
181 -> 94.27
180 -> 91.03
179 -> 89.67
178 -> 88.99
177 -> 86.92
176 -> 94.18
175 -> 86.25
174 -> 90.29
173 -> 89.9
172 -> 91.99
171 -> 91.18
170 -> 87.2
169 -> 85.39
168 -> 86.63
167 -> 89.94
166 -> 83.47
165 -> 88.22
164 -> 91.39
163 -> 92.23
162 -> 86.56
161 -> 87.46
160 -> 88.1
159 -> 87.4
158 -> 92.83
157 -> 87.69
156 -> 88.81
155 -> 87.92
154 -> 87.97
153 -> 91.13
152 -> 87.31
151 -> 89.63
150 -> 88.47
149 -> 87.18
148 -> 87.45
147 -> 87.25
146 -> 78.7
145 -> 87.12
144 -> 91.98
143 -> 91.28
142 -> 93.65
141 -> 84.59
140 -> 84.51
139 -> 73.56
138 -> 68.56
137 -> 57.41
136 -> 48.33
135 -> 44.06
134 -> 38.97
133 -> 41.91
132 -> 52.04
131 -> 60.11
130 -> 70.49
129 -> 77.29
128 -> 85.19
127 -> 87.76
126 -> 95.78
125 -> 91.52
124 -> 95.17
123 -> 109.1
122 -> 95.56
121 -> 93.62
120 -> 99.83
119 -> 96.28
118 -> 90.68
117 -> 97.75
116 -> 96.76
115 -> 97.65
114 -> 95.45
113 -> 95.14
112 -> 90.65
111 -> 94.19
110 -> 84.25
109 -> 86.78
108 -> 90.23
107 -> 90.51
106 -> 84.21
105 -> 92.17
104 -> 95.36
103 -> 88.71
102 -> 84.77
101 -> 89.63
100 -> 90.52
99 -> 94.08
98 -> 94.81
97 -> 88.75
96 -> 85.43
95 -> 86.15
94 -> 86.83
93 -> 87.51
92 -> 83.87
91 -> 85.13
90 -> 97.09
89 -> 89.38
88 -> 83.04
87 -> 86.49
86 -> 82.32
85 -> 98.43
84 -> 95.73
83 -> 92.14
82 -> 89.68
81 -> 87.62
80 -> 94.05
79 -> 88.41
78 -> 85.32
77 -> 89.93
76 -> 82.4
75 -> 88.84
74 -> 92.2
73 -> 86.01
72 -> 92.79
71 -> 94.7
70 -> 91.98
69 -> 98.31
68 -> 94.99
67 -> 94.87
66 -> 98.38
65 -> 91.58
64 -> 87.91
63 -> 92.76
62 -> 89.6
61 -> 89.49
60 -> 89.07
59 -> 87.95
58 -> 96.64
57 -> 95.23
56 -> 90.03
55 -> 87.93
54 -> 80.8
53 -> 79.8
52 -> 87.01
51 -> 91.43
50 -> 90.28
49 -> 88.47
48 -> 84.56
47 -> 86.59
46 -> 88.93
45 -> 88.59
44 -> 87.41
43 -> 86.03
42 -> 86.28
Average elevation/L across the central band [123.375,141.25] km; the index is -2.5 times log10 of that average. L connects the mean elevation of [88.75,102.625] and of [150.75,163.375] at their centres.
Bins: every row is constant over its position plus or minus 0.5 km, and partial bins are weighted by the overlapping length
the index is 0.260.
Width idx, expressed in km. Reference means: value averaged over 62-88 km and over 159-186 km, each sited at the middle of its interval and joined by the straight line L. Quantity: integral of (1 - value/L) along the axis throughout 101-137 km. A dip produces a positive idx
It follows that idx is 2.5 km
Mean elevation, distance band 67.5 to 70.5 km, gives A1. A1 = 95.1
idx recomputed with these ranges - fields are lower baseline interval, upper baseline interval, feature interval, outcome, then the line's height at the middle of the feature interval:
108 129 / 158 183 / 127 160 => 4.81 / 91.2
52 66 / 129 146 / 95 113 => -2.86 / 77.5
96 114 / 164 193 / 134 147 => 2.16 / 89.2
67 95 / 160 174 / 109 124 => -0.98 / 89.3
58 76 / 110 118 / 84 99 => 0.71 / 93.1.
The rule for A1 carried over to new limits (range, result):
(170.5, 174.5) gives 90.8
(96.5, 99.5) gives 92.5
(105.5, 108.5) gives 88.3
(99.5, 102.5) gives 88.3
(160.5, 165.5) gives 89.2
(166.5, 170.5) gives 87.3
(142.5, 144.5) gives 91.6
